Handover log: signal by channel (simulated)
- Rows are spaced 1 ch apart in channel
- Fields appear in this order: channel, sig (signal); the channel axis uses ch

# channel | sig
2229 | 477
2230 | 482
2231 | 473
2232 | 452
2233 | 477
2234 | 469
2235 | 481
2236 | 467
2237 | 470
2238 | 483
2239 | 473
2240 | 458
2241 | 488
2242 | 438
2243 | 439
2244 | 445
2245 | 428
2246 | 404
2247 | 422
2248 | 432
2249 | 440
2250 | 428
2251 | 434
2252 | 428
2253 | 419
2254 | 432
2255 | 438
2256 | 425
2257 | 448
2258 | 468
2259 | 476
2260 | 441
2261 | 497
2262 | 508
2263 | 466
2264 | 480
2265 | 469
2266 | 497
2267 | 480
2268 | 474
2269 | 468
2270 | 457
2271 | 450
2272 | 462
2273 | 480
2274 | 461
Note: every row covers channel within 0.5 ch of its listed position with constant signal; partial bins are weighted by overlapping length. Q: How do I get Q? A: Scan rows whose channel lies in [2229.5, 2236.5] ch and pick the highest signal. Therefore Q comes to 482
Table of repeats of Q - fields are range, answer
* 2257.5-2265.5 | 508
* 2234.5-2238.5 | 483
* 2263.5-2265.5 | 480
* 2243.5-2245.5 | 445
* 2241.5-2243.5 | 439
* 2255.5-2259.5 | 476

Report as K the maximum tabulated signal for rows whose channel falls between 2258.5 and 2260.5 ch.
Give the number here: 476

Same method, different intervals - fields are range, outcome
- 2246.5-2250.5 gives 440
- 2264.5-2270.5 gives 497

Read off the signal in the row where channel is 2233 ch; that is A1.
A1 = 477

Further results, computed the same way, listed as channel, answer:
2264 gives 480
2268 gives 474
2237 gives 470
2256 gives 425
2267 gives 480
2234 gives 469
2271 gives 450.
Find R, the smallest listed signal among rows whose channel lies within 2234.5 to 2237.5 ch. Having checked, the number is 467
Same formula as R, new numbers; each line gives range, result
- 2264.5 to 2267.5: 469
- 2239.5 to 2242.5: 438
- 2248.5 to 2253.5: 419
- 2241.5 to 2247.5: 404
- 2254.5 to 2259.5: 425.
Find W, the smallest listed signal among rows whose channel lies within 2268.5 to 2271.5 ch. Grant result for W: 450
